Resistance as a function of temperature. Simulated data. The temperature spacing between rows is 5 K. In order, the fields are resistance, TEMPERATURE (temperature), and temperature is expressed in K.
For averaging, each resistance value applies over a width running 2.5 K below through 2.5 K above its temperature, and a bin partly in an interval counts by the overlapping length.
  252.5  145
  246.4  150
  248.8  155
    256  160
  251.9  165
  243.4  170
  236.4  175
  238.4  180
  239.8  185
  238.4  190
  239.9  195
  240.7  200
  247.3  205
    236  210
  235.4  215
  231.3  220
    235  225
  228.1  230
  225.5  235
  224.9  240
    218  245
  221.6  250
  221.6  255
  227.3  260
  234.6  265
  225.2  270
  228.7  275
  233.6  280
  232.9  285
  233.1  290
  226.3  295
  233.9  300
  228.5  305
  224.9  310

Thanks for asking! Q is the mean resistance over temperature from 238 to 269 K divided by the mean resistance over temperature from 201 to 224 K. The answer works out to 0.95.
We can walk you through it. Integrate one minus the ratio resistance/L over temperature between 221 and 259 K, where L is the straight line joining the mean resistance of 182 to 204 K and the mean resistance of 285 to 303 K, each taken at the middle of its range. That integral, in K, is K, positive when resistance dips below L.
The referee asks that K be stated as 1.7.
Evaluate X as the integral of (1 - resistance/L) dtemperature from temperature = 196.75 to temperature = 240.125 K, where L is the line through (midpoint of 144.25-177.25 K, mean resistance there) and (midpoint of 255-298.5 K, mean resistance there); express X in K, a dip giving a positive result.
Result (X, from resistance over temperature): 0.8 K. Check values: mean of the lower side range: 248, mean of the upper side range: 230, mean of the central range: 234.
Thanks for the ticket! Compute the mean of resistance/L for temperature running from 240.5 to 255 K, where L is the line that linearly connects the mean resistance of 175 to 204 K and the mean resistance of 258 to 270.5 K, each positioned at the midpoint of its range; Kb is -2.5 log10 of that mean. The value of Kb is 0.05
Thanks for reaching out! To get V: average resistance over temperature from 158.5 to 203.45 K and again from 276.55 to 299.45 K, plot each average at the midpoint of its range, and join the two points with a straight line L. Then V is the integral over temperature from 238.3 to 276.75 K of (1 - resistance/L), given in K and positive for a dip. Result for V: 1.56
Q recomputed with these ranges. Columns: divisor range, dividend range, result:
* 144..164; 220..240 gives 0.91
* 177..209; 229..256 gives 0.93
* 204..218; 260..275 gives 0.96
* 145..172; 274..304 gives 0.93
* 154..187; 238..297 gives 0.93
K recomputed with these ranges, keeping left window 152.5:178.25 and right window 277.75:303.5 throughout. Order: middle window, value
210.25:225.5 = 0.4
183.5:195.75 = 0.2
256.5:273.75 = 0.5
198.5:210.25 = 0.0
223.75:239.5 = 0.7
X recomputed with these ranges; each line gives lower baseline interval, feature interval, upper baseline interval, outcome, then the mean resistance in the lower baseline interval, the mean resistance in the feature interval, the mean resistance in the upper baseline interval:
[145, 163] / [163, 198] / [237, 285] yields 0.53 K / 251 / 241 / 227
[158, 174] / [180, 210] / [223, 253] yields -0.15 K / 249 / 241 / 225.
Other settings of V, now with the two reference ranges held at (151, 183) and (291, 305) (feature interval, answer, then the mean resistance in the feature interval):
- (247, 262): 0.77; 223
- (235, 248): 0.80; 222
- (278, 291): -0.08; 233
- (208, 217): 0.17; 236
